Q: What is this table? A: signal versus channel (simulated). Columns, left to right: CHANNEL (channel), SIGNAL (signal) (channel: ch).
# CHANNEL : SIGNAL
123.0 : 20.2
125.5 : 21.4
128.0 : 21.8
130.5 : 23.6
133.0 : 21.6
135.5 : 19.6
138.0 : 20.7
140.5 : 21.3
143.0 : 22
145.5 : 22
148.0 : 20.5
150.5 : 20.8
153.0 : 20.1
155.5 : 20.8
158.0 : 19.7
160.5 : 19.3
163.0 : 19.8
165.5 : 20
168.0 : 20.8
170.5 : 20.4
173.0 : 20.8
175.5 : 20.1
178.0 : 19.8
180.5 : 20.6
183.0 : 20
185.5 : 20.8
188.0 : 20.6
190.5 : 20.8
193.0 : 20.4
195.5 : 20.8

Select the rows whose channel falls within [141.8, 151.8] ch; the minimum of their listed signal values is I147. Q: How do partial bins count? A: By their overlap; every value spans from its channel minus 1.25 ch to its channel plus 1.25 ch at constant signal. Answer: 20.5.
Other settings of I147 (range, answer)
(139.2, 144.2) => 21.3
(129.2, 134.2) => 21.6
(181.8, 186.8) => 20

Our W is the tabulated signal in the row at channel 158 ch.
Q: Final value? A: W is 19.7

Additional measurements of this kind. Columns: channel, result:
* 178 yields 19.8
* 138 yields 20.7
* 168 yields 20.8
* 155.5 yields 20.8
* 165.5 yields 20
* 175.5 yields 20.1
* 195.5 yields 20.8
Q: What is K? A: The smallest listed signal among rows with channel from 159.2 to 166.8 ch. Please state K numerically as 19.3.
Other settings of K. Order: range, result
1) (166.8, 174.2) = 20.4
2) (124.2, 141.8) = 19.6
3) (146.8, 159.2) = 19.7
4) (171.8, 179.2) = 19.8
